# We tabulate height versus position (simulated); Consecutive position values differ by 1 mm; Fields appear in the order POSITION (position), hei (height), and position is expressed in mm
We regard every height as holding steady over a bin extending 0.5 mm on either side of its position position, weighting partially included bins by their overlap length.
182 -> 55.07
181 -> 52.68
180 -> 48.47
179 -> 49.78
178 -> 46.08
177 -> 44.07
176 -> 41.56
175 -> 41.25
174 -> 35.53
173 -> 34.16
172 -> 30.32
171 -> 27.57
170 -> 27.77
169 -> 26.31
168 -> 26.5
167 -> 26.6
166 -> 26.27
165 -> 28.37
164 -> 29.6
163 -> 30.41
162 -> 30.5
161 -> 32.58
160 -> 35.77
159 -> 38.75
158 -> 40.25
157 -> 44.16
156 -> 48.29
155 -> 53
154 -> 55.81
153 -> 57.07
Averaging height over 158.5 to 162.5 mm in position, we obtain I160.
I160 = 34.4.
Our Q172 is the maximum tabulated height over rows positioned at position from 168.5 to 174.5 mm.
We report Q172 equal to 35.53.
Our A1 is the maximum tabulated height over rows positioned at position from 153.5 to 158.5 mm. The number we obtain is 55.81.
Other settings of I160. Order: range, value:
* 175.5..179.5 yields 45.4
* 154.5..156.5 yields 50.6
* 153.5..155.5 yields 54.4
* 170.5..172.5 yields 28.9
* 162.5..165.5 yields 29.5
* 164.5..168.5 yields 26.9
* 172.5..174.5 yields 34.8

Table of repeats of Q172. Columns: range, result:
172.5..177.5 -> 44.07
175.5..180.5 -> 49.78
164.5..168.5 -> 28.37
